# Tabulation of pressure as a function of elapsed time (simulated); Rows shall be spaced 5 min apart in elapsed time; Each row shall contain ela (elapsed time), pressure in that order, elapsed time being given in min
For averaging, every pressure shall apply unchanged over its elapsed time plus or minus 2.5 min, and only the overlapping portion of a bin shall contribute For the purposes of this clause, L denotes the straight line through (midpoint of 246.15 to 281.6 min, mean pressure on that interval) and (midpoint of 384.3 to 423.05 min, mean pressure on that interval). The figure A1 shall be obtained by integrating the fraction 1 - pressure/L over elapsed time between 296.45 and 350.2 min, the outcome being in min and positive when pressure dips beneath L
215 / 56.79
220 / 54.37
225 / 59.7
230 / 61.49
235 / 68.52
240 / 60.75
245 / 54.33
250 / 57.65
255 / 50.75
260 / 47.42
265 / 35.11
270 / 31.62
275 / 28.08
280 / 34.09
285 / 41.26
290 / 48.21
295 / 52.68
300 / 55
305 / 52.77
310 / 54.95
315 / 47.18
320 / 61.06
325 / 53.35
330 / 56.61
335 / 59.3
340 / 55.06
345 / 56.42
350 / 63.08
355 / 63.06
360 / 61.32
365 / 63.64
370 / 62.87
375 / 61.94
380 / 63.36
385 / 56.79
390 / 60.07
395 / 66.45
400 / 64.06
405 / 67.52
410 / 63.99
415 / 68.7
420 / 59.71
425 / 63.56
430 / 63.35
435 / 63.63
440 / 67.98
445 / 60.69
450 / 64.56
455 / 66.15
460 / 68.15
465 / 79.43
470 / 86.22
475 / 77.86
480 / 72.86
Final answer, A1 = -5.0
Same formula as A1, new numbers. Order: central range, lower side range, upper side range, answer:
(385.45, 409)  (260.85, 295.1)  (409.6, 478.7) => -1.6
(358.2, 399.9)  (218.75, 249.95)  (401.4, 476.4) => 2.1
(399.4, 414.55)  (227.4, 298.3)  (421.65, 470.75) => -0.6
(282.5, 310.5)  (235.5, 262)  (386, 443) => 3.6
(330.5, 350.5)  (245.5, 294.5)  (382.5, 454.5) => -2.0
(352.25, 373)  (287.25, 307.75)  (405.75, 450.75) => -1.7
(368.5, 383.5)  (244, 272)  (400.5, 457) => -0.9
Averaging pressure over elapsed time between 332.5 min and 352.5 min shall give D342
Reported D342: 58.5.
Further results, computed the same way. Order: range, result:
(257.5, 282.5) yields 35.3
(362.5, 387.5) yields 61.7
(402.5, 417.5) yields 66.7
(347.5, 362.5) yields 62.5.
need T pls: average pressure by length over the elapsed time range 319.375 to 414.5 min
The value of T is 61.2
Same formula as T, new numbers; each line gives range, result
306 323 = 54.2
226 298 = 48.3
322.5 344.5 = 56.1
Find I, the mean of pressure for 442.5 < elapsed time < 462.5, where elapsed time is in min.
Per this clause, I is 64.9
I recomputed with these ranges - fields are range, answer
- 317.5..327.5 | 57.2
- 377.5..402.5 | 62.1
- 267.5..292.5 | 36.7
